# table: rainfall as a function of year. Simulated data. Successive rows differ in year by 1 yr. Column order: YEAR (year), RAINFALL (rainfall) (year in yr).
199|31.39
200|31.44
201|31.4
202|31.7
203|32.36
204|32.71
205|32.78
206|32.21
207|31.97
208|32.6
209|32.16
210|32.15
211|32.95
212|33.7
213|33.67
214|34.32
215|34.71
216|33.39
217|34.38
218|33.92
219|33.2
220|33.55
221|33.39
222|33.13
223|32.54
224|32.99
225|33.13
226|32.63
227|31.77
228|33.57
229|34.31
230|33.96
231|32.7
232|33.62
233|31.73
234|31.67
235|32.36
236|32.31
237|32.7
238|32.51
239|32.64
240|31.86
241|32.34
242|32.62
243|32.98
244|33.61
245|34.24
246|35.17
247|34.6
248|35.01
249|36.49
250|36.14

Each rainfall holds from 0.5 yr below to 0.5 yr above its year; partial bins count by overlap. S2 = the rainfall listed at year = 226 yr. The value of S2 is 32.63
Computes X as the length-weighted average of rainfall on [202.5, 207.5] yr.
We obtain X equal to 32.4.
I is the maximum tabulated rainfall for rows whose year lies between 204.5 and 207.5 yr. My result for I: 32.78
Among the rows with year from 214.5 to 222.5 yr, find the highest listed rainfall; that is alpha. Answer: 34.71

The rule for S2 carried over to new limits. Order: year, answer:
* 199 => 31.39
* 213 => 33.67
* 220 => 33.55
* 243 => 32.98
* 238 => 32.51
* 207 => 31.97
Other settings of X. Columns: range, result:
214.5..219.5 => 33.9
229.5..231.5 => 33.3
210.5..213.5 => 33.4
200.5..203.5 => 31.8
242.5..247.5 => 34.1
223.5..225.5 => 33.1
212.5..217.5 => 34.1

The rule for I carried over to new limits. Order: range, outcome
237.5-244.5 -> 33.61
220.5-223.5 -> 33.39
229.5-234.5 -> 33.96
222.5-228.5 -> 33.57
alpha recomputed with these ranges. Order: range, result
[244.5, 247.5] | 35.17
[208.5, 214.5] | 34.32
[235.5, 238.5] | 32.7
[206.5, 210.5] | 32.6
